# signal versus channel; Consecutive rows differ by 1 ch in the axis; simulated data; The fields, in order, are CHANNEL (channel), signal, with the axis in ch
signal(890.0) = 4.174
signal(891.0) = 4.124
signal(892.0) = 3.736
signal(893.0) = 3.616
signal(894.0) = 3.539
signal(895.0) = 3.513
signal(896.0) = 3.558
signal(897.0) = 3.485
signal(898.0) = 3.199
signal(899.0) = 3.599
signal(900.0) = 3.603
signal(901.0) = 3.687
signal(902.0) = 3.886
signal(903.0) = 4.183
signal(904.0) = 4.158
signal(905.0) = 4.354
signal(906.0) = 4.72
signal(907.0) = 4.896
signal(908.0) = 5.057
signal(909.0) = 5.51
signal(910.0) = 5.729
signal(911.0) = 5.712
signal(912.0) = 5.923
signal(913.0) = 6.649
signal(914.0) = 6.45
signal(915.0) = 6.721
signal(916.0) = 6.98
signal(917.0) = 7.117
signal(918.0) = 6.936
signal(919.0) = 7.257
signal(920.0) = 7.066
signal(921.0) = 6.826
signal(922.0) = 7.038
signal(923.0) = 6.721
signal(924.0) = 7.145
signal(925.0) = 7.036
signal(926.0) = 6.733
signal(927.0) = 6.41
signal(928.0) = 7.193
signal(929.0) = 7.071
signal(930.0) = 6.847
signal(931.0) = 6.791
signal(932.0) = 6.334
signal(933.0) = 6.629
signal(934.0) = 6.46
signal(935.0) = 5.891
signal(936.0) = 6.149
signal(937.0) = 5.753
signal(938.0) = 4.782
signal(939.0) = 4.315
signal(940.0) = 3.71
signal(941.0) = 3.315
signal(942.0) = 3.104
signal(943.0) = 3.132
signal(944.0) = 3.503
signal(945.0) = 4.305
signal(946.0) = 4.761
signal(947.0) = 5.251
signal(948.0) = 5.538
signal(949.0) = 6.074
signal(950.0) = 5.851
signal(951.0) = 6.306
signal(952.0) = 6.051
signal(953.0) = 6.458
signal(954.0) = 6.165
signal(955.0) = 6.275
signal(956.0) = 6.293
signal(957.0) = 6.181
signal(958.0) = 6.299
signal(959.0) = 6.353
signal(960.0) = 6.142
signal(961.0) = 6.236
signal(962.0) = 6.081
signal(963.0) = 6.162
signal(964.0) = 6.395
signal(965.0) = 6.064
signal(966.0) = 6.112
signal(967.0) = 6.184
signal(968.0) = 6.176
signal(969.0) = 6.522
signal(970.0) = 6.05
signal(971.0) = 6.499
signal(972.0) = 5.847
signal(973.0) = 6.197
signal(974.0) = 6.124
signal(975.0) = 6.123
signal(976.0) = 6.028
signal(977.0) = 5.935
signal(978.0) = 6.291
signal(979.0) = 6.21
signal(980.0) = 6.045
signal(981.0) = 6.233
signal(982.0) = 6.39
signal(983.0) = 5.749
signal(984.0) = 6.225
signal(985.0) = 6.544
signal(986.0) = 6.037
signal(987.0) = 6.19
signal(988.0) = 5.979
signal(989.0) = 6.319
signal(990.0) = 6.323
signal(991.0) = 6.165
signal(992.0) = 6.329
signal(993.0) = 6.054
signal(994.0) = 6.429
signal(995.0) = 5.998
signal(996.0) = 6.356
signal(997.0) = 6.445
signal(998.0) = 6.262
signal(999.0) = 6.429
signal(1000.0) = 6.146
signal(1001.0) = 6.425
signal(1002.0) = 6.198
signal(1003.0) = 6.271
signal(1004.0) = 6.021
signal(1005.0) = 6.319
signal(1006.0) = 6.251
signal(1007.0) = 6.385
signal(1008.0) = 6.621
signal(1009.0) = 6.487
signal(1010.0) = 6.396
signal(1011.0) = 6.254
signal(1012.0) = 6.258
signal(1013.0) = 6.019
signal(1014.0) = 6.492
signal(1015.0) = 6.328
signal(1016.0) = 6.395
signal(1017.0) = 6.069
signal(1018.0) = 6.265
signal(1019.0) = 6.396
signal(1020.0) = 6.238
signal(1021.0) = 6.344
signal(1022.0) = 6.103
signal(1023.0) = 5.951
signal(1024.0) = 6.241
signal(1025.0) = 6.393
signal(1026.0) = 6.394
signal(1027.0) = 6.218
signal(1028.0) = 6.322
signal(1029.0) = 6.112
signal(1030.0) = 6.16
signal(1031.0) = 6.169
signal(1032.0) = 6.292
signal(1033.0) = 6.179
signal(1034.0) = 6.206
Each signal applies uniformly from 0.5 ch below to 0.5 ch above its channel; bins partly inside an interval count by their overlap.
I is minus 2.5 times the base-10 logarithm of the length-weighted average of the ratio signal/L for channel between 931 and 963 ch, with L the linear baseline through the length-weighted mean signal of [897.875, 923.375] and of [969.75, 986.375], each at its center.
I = 0.07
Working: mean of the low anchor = 5.57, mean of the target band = 5.51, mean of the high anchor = 6.15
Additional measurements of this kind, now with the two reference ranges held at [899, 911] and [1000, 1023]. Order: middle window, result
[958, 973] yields -0.125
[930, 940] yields -0.163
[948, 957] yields -0.158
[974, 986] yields -0.070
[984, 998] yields -0.053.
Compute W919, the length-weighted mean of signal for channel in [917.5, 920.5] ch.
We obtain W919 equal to 7.09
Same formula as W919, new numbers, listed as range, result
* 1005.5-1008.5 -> 6.42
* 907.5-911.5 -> 5.5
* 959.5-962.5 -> 6.15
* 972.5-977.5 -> 6.08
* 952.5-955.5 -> 6.3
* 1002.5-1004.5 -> 6.15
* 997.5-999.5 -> 6.35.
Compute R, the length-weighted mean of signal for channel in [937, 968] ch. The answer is 5.46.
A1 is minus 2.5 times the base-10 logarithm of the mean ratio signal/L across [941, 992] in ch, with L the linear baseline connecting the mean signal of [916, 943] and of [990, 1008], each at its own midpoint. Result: 0.06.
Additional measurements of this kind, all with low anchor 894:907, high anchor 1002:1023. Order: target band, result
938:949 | 0.14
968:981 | -0.13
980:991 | -0.09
